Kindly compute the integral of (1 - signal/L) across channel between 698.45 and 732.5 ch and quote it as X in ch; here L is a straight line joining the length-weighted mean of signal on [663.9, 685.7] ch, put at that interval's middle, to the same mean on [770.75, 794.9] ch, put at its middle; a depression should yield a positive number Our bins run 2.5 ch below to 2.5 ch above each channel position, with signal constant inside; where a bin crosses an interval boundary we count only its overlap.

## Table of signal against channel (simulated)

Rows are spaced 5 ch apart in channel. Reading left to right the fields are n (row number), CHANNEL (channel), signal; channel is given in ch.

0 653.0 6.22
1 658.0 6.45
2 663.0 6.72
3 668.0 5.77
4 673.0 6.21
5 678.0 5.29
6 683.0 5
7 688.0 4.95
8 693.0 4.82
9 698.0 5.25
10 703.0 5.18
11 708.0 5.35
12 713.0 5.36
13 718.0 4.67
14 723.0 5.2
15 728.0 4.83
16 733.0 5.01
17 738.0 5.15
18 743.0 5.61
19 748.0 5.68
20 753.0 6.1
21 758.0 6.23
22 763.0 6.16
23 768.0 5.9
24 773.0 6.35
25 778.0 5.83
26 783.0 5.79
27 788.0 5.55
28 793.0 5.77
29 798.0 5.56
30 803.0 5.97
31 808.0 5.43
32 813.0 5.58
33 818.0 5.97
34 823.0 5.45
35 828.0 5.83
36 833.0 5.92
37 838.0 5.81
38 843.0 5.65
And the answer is 3.7 ch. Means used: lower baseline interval 5.65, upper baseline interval 5.86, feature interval 5.1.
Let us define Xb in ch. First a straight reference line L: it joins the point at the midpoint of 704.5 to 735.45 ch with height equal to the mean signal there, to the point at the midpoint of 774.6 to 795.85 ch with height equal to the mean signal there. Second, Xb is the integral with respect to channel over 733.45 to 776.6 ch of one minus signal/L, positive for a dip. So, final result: -3.23 ch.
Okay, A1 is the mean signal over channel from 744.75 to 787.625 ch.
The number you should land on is 5.98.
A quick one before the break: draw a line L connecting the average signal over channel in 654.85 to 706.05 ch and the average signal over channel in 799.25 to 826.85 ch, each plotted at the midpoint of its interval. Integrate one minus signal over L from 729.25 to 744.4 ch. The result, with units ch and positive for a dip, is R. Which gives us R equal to 1.1 ch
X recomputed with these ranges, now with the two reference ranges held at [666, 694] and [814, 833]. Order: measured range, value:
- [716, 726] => 0.97 ch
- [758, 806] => -2.10 ch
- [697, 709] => 0.39 ch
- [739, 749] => -0.05 ch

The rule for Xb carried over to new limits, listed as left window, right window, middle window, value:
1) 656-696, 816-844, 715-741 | 3.2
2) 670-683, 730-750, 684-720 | 2.7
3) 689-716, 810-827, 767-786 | -1.6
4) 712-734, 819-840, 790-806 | -0.6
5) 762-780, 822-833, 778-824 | 1.5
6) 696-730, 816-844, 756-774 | -2.4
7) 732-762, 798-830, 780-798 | 0.0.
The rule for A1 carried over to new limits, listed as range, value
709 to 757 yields 5.32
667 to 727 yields 5.23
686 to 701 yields 5.01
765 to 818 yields 5.79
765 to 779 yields 6.05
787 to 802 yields 5.67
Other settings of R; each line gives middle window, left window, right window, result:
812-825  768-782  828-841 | 0.47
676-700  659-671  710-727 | 2.90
